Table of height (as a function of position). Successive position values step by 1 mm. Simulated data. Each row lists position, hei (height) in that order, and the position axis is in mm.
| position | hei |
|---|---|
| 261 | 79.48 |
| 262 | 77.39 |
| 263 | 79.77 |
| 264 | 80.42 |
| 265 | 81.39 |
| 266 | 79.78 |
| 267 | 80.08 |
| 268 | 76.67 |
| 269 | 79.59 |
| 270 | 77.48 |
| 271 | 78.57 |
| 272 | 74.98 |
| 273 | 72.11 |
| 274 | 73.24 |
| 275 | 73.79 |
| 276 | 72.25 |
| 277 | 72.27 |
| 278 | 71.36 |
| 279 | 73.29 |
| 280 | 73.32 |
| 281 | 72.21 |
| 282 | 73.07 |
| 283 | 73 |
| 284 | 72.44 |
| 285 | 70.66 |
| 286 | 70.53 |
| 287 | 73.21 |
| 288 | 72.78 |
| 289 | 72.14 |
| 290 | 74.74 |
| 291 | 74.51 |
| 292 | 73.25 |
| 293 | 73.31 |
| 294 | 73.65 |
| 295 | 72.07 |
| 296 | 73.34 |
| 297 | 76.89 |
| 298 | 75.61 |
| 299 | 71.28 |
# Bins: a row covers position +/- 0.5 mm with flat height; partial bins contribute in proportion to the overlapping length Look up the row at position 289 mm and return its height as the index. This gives 72.14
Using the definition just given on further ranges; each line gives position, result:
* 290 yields 74.74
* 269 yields 79.59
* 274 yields 73.24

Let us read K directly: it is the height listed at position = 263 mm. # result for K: 79.77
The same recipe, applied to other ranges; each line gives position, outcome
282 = 73.07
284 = 72.44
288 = 72.78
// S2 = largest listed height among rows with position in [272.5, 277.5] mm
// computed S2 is 73.79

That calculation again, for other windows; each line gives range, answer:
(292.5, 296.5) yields 73.65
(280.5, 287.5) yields 73.21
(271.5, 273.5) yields 74.98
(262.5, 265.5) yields 81.39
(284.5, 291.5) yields 74.74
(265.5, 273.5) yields 80.08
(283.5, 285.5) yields 72.44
